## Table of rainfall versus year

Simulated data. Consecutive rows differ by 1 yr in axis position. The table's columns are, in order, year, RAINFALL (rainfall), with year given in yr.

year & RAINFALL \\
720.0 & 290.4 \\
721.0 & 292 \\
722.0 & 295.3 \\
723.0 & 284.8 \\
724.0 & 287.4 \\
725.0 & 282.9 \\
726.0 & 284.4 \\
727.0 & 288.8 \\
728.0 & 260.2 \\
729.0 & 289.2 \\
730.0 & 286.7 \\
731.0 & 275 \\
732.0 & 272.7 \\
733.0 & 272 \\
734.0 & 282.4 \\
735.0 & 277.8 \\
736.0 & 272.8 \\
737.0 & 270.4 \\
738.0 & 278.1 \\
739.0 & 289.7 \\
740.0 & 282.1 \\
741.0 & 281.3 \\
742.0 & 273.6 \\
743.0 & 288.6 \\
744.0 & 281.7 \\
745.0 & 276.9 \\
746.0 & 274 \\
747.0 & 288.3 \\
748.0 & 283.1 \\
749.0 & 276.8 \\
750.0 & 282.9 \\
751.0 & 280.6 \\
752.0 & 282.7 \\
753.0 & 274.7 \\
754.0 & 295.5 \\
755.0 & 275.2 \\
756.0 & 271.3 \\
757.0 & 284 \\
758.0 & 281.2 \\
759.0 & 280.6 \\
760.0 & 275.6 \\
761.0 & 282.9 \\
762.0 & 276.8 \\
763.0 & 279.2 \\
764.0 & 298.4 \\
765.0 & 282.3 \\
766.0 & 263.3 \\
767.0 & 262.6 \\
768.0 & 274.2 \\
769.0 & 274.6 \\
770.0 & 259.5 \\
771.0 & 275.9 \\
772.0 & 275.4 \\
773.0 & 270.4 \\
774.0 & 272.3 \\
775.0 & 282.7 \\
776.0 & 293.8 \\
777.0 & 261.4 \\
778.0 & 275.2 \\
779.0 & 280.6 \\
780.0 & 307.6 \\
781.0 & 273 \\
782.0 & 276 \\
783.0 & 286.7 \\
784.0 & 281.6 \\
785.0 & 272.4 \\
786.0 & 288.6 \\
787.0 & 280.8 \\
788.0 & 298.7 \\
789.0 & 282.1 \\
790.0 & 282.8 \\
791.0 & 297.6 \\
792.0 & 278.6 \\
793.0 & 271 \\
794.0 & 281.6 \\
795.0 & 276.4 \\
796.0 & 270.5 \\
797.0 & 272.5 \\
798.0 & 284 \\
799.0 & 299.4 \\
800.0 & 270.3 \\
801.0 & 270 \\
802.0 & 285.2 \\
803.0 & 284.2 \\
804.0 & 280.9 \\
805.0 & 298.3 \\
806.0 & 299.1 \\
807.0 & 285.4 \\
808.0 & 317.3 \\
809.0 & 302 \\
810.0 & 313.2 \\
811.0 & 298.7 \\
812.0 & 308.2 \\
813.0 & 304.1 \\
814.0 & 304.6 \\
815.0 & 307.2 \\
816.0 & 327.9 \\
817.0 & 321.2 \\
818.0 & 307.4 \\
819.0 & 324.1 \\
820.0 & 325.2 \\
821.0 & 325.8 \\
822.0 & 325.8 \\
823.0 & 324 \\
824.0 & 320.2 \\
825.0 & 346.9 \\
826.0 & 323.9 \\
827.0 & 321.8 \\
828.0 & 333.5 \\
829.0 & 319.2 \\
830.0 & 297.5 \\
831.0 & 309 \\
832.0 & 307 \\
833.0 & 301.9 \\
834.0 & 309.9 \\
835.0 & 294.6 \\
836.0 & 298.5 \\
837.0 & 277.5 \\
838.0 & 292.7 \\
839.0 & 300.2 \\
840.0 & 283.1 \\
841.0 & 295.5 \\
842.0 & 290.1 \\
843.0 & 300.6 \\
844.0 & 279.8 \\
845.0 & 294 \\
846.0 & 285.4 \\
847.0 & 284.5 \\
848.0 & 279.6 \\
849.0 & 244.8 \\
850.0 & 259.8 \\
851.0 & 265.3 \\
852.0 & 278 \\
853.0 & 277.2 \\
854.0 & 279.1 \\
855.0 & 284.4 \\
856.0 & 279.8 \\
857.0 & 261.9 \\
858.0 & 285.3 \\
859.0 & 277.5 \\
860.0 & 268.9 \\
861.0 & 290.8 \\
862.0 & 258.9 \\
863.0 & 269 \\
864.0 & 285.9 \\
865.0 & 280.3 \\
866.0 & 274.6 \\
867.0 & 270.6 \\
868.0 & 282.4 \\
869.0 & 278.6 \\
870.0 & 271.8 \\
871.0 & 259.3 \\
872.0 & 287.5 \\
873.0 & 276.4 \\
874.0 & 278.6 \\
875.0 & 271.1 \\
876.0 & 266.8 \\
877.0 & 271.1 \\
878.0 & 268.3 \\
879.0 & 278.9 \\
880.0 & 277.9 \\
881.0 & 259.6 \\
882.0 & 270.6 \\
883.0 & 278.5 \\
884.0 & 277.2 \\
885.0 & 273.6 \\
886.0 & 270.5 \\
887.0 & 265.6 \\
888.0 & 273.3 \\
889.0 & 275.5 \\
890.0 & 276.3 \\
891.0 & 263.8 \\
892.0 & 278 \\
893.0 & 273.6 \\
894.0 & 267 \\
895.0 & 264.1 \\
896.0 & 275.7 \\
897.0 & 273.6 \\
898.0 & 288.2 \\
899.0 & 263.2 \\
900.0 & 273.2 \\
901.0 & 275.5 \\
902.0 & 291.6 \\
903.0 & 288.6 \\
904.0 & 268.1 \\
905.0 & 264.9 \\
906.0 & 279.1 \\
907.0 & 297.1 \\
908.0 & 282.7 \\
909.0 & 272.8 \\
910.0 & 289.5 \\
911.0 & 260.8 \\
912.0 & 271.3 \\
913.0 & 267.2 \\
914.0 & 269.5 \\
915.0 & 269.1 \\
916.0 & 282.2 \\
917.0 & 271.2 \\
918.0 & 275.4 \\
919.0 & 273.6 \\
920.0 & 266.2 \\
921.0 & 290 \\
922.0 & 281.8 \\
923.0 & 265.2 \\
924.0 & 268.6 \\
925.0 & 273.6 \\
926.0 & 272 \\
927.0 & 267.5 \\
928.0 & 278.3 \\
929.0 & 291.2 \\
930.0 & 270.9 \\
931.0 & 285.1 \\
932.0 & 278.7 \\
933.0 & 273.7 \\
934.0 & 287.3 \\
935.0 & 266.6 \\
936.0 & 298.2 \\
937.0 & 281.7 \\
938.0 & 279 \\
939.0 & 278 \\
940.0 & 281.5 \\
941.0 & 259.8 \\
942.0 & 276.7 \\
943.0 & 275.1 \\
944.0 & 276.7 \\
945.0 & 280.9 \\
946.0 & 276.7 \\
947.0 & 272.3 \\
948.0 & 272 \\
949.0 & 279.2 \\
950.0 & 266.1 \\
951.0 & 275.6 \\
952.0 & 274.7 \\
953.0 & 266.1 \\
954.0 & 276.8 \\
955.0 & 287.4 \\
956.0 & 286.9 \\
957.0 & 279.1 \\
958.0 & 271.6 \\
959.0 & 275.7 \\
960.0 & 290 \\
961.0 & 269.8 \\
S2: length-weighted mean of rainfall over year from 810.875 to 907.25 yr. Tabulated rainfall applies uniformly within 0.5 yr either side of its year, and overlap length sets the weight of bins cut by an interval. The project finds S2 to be 287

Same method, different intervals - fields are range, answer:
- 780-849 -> 297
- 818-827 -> 326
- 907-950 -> 276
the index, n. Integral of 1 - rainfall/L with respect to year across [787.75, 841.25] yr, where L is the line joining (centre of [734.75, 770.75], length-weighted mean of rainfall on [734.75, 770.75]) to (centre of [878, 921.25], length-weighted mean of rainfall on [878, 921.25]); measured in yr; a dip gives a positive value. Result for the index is -4.6 yr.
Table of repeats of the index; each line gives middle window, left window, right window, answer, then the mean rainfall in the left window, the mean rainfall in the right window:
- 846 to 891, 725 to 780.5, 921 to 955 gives 0.58 yr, 279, 276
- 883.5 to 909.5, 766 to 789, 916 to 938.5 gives 0.21 yr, 278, 277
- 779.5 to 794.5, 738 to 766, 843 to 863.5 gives -0.25 yr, 281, 276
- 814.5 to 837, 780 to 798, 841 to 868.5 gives -2.95 yr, 281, 278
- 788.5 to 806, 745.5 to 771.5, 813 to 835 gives 1.13 yr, 278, 317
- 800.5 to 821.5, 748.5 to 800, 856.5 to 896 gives -2.04 yr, 280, 273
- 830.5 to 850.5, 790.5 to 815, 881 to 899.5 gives -0.49 yr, 290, 272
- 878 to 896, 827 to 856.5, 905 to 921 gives 0.56 yr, 290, 275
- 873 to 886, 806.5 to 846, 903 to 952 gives 0.82 yr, 308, 276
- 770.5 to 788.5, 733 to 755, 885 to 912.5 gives -0.11 yr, 280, 275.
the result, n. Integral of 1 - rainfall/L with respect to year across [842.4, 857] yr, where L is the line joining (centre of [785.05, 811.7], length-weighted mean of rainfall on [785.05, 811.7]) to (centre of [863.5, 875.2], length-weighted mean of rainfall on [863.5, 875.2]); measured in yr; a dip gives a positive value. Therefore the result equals 0.1 yr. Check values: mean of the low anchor 287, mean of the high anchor 277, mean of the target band 278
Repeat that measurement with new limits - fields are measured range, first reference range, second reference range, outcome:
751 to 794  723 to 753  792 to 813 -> 0.76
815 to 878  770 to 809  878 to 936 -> -2.79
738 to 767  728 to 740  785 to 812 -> 0.03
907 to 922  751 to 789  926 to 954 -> 0.08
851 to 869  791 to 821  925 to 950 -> 0.74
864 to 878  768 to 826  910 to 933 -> 0.35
